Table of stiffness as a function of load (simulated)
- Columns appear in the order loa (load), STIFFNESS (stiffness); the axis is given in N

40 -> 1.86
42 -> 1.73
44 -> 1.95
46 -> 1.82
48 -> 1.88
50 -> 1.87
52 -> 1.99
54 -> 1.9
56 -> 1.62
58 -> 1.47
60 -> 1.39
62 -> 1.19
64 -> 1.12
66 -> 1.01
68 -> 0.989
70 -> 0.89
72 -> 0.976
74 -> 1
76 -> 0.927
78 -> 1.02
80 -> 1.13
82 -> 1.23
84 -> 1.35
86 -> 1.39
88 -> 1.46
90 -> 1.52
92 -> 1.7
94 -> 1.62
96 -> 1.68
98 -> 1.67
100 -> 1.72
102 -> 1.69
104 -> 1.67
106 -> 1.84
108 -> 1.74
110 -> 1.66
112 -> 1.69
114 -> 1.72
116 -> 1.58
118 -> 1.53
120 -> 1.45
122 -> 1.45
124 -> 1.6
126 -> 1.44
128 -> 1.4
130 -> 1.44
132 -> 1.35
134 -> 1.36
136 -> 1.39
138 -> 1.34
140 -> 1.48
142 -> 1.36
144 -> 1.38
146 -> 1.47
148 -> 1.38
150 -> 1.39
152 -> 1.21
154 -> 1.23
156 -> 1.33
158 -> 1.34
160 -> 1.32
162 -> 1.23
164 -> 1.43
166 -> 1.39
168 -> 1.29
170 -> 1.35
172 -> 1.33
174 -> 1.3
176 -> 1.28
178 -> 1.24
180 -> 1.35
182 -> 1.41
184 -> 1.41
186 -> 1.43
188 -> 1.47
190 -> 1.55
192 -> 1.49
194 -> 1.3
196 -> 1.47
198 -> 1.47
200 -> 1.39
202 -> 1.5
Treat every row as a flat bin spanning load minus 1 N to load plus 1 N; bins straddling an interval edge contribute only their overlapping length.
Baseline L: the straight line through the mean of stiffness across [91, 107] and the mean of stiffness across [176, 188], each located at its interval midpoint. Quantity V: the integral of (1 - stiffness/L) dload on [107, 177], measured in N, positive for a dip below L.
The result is 5.1 N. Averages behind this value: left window 1.7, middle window 1.42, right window 1.37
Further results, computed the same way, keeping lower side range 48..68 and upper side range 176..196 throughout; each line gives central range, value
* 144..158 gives 0.89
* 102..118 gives -2.50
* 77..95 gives 1.19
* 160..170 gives 0.59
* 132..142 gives 0.38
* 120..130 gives -0.13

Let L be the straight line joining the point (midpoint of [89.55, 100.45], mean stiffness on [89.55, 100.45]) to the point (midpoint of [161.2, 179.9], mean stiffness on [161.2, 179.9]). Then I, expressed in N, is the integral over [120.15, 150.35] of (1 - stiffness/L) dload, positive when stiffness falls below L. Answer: 1.2 N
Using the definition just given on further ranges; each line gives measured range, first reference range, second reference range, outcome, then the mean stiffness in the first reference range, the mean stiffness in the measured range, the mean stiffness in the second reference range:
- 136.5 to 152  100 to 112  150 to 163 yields 0.0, 1.72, 1.39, 1.29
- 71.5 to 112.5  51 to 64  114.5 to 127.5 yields 1.8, 1.56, 1.46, 1.51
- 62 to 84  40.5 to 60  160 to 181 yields 8.4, 1.78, 1.05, 1.32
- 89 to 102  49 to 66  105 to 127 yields -0.6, 1.54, 1.65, 1.61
